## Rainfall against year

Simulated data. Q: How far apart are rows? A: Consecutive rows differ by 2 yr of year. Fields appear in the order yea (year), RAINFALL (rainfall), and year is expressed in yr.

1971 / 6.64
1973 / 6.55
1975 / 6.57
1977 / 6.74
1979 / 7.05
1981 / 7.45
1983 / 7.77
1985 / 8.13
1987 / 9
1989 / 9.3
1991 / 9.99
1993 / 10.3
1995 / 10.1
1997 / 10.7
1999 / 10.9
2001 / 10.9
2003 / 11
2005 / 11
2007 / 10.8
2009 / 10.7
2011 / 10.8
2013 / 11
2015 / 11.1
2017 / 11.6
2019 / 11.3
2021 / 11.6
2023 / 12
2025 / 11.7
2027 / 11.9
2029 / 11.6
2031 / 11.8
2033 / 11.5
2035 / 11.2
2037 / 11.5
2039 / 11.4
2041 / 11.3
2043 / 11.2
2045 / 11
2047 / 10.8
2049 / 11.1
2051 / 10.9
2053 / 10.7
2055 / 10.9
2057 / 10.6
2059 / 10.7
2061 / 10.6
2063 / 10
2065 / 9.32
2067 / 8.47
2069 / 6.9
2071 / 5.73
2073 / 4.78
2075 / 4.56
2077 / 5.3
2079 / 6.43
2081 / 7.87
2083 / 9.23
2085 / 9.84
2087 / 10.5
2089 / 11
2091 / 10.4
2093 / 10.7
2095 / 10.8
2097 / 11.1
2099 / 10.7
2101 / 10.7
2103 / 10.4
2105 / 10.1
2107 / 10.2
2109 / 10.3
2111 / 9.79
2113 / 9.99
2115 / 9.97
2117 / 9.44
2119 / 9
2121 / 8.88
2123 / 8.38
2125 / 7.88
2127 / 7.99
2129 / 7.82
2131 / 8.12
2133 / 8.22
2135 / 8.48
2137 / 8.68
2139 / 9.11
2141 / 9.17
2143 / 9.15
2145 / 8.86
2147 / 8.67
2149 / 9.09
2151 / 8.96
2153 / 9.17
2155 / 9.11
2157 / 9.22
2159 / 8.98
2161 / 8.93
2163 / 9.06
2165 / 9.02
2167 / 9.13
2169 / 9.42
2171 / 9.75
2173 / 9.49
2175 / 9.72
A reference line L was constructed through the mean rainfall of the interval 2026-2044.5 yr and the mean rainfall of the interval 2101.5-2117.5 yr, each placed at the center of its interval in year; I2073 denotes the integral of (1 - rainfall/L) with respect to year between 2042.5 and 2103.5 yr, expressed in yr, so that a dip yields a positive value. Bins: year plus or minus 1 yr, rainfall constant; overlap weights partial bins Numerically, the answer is 7.46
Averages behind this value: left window 11.5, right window 10.1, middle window 9.44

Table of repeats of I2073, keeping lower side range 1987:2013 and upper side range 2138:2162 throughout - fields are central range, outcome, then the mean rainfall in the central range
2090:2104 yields -1.7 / 10.7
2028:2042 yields -1.8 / 11.5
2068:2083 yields 5.5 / 6.16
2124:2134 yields 1.3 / 8.01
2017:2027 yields -1.3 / 11.7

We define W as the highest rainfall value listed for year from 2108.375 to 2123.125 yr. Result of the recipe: 10.3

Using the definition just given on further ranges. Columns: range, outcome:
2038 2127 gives 11.4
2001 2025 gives 12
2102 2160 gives 10.4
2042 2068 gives 11.2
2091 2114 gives 11.1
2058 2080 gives 10.7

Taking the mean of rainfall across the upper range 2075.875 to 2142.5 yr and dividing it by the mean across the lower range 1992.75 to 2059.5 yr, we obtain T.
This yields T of 0.8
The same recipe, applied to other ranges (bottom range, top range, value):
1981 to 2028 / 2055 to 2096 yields 0.83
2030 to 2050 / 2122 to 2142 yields 0.74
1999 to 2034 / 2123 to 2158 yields 0.77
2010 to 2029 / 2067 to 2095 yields 0.70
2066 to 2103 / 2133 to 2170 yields 1.04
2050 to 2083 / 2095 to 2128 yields 1.16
